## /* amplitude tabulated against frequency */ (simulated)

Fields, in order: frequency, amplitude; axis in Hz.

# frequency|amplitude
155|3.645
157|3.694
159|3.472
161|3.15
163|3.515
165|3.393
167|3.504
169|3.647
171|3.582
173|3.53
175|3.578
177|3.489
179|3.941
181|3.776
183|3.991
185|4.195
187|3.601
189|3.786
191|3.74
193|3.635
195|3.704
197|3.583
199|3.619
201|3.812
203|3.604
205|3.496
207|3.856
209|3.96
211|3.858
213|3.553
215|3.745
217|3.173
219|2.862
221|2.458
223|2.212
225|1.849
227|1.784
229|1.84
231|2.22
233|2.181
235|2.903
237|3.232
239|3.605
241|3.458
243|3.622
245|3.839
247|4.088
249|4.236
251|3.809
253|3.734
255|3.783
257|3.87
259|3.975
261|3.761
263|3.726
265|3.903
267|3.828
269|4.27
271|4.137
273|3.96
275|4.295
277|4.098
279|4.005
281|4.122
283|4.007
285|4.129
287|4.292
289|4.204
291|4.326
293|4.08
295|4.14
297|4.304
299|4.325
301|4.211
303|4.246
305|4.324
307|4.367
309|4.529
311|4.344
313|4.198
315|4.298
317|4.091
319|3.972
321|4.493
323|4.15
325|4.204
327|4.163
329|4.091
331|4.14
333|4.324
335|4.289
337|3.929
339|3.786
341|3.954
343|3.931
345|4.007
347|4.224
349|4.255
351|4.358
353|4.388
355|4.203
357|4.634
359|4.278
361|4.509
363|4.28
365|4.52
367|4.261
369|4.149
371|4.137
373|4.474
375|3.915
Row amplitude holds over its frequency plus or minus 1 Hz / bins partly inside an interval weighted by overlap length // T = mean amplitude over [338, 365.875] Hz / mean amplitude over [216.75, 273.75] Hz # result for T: 1.28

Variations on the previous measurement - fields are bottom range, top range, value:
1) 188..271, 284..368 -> 1.23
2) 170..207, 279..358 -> 1.13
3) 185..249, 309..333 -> 1.28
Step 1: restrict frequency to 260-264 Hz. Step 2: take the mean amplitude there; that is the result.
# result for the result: 3.74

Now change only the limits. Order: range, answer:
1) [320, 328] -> 4.25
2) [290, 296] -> 4.18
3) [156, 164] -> 3.46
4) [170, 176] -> 3.56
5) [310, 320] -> 4.18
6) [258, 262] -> 3.87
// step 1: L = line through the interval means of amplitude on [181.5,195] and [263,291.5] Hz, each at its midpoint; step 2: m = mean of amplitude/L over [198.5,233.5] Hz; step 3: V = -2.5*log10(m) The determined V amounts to 0.28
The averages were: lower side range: 3.81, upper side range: 4.1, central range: 3.01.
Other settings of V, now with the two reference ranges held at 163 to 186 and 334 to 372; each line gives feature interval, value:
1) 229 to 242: 0.332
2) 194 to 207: 0.032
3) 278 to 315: -0.048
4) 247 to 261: 0.005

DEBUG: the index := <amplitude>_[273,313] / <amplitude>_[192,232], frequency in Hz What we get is 1.34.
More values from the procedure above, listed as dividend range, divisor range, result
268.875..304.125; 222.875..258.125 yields 1.32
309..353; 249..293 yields 1.04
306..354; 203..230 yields 1.40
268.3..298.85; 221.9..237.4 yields 1.86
